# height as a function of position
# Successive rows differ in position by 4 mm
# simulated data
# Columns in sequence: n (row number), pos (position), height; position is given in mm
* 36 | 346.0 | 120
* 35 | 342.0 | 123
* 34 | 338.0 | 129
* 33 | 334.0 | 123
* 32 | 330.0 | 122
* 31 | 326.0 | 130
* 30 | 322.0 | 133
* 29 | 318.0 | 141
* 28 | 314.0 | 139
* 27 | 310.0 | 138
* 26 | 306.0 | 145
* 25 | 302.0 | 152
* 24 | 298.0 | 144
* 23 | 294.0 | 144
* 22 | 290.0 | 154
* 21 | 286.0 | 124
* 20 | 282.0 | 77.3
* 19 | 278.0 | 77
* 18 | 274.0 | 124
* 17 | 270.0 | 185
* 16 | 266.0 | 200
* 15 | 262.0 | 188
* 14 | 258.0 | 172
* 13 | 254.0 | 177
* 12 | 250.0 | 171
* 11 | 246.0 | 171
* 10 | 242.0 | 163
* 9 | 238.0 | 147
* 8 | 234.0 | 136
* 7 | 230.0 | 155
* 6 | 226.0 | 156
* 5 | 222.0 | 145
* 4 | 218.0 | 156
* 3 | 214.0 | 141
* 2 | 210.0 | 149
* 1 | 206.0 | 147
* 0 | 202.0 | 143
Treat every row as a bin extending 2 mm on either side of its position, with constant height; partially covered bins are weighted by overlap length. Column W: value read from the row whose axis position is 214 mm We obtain 141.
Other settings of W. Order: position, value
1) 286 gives 124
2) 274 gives 124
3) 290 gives 154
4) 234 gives 136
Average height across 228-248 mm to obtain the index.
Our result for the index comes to 154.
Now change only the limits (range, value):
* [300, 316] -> 144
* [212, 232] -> 151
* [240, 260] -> 171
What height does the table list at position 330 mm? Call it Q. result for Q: 122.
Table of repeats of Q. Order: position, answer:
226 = 156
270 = 185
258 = 172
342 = 123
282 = 77.3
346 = 120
